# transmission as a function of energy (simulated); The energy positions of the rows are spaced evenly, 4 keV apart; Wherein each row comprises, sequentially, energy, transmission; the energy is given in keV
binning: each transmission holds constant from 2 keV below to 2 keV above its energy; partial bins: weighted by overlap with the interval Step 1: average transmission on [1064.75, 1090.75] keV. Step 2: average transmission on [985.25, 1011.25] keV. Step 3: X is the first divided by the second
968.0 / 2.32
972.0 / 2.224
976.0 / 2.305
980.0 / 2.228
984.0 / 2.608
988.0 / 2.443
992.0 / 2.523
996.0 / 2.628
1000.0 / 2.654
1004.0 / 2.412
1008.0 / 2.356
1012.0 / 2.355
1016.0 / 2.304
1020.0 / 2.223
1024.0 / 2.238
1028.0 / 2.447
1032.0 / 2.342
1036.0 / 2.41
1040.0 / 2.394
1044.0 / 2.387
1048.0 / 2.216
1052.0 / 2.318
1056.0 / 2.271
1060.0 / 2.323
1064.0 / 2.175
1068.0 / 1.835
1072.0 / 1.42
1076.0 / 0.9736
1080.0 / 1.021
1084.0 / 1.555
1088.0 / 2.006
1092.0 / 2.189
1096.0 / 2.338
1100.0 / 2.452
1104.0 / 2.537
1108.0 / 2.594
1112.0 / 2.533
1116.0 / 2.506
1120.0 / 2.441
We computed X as 0.61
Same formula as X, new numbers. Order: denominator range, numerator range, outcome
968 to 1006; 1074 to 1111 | 0.81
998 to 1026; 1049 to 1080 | 0.79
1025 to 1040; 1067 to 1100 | 0.72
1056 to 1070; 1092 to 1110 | 1.15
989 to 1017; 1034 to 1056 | 0.95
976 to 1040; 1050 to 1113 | 0.84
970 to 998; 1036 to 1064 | 0.96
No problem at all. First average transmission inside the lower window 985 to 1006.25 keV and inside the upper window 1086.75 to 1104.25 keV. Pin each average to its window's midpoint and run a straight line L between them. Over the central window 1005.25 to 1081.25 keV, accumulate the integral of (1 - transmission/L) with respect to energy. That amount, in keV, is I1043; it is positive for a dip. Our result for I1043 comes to 9.6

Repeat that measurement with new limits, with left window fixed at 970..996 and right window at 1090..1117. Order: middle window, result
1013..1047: 1.2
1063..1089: 9.7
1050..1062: 0.6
